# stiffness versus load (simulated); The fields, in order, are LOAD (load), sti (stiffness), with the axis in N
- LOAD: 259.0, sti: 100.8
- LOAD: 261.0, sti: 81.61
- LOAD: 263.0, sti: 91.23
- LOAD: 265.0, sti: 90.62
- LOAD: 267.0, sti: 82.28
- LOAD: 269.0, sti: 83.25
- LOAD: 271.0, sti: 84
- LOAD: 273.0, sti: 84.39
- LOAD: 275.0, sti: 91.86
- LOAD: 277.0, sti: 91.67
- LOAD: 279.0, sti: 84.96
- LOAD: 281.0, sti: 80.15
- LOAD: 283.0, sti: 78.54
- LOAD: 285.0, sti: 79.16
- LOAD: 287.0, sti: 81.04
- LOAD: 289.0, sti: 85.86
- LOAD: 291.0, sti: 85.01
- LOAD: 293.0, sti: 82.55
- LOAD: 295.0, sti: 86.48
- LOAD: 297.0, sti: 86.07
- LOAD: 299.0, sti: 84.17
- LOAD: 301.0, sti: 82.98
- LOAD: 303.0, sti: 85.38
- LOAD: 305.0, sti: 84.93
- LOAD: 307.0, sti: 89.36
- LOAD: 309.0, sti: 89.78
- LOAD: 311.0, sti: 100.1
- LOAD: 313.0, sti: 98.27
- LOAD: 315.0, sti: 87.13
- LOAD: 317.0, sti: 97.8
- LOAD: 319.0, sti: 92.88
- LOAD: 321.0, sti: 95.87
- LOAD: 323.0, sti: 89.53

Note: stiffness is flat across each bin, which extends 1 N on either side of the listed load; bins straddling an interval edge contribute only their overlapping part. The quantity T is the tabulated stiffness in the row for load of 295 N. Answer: 86.48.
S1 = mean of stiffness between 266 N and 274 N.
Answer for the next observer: 83.5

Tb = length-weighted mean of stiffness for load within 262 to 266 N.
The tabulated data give 90.9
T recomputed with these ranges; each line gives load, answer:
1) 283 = 78.54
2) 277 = 91.67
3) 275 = 91.86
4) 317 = 97.8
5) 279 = 84.96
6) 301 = 82.98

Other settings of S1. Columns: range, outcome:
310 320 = 95.2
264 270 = 85.4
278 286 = 80.7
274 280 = 89.5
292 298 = 85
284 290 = 82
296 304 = 84.7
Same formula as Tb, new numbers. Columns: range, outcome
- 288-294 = 84.5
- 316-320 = 95.3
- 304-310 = 88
